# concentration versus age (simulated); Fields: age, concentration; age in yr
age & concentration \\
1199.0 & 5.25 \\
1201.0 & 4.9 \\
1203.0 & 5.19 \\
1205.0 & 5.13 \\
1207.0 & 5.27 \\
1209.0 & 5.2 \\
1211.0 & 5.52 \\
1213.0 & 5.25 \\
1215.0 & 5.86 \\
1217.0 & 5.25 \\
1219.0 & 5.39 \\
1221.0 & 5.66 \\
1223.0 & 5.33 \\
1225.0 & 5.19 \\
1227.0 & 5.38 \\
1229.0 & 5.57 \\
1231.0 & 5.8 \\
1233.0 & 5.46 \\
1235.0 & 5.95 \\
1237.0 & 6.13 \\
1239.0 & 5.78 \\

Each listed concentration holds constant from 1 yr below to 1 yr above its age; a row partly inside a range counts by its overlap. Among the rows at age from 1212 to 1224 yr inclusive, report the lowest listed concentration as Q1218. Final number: 5.25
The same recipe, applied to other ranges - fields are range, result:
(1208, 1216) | 5.2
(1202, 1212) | 5.13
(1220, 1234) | 5.19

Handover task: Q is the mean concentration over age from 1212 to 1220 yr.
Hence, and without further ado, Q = 5.44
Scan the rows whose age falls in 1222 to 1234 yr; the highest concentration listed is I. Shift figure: 5.8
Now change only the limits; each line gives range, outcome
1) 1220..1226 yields 5.66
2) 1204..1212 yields 5.52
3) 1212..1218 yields 5.86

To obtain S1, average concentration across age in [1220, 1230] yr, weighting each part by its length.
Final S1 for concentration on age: 5.43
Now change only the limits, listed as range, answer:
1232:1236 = 5.71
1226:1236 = 5.63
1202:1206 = 5.16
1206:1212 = 5.33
